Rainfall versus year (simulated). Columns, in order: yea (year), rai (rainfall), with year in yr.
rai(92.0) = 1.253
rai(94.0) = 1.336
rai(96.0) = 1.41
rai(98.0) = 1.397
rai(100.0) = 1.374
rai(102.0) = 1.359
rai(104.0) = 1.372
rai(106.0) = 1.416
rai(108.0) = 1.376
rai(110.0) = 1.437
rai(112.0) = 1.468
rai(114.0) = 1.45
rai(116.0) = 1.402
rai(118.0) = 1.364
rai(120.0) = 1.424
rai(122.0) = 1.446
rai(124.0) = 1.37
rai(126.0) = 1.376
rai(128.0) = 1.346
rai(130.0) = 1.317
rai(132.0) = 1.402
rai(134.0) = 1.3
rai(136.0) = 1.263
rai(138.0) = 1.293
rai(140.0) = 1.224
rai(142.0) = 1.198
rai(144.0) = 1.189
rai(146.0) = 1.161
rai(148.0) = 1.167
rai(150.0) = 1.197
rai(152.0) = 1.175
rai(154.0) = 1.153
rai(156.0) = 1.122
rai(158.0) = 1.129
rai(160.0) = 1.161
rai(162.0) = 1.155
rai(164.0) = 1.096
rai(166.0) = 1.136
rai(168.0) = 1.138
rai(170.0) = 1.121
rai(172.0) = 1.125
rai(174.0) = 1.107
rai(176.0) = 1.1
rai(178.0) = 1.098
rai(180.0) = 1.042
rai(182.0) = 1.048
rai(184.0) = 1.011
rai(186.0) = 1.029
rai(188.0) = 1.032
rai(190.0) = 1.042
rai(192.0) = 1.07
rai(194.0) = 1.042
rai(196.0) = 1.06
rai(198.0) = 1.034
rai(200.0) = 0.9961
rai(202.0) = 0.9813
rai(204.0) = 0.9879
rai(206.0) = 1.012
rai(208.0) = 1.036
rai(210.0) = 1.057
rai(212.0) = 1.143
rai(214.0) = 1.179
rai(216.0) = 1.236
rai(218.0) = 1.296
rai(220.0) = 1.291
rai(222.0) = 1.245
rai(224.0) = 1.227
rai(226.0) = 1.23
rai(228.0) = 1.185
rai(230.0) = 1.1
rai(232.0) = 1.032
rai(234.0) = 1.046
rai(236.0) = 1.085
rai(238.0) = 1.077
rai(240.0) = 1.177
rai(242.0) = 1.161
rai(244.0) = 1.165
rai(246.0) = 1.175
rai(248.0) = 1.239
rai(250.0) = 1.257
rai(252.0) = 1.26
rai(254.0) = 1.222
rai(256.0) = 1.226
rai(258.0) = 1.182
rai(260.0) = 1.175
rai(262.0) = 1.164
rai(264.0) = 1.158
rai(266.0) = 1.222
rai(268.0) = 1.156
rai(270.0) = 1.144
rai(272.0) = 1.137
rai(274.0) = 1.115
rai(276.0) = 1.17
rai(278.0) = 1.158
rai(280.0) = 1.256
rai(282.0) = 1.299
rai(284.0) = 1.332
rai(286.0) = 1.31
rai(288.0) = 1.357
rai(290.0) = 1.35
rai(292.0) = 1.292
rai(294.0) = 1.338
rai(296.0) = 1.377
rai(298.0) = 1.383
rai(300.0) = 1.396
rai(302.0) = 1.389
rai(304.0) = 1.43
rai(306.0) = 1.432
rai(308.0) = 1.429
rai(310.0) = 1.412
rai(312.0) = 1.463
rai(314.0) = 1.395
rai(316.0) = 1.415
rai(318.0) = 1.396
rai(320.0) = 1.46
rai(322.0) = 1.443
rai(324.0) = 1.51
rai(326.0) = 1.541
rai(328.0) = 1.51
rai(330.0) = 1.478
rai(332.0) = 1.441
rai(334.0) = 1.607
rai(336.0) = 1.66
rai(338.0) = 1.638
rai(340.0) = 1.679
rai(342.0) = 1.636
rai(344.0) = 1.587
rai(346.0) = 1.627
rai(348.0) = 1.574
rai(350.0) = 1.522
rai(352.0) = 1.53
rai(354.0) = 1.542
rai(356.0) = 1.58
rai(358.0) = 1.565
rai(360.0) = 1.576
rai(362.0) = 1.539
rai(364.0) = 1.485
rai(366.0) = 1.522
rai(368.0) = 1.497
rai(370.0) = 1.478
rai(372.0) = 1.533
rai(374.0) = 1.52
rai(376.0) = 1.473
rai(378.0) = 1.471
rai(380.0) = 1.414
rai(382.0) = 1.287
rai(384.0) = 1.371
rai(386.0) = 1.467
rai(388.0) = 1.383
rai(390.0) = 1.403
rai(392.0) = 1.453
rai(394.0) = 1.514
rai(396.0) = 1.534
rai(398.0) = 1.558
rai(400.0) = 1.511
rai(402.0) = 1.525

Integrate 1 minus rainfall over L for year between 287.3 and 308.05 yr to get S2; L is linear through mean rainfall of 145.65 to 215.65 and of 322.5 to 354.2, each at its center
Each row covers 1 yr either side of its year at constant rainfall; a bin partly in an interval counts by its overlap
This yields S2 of 1.0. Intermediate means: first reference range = 1.09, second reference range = 1.57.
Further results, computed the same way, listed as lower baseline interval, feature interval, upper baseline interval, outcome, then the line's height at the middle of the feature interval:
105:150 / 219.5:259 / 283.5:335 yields 5.9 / 1.39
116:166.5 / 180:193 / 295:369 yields 2.7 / 1.31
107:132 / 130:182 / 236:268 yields 6.6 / 1.34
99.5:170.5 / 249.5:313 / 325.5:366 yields 8.5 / 1.48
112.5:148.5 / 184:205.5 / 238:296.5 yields 4.2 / 1.27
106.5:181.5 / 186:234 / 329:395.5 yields 8.0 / 1.33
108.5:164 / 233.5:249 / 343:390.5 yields 2.7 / 1.38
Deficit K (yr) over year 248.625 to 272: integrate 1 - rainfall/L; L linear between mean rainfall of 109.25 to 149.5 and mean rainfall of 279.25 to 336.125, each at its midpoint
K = 3.3 yr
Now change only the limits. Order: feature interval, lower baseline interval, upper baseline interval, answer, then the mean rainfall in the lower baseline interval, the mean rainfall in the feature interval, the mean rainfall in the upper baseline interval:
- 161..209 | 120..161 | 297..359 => 9.1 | 1.25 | 1.06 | 1.51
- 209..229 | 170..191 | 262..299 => -1.3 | 1.07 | 1.21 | 1.25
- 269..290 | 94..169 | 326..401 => 3.0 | 1.29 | 1.23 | 1.52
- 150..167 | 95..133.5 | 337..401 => 3.3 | 1.39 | 1.14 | 1.51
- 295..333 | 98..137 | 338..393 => 1.2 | 1.38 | 1.44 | 1.51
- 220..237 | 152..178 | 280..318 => 1.3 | 1.13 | 1.15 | 1.38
